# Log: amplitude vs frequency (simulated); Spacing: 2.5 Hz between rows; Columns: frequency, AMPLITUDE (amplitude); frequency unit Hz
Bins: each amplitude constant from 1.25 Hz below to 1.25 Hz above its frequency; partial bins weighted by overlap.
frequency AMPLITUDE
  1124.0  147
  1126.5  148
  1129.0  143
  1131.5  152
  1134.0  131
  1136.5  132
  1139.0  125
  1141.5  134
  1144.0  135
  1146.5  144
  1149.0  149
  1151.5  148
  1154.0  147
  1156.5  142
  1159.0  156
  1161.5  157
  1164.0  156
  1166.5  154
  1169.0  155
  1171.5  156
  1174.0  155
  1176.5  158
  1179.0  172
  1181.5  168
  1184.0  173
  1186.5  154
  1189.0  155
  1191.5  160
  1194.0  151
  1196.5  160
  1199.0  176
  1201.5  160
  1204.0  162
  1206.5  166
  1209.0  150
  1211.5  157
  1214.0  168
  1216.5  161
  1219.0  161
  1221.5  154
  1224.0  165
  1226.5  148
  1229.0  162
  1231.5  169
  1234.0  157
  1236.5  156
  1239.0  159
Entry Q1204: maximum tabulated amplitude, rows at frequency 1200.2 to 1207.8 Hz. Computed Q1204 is 166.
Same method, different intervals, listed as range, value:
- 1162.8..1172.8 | 156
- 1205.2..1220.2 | 168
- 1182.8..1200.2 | 176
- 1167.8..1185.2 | 173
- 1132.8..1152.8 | 149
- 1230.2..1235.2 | 169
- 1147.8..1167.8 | 157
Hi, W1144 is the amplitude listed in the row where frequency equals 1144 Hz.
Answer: 135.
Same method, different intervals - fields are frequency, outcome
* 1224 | 165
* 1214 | 168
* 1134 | 131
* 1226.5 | 148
